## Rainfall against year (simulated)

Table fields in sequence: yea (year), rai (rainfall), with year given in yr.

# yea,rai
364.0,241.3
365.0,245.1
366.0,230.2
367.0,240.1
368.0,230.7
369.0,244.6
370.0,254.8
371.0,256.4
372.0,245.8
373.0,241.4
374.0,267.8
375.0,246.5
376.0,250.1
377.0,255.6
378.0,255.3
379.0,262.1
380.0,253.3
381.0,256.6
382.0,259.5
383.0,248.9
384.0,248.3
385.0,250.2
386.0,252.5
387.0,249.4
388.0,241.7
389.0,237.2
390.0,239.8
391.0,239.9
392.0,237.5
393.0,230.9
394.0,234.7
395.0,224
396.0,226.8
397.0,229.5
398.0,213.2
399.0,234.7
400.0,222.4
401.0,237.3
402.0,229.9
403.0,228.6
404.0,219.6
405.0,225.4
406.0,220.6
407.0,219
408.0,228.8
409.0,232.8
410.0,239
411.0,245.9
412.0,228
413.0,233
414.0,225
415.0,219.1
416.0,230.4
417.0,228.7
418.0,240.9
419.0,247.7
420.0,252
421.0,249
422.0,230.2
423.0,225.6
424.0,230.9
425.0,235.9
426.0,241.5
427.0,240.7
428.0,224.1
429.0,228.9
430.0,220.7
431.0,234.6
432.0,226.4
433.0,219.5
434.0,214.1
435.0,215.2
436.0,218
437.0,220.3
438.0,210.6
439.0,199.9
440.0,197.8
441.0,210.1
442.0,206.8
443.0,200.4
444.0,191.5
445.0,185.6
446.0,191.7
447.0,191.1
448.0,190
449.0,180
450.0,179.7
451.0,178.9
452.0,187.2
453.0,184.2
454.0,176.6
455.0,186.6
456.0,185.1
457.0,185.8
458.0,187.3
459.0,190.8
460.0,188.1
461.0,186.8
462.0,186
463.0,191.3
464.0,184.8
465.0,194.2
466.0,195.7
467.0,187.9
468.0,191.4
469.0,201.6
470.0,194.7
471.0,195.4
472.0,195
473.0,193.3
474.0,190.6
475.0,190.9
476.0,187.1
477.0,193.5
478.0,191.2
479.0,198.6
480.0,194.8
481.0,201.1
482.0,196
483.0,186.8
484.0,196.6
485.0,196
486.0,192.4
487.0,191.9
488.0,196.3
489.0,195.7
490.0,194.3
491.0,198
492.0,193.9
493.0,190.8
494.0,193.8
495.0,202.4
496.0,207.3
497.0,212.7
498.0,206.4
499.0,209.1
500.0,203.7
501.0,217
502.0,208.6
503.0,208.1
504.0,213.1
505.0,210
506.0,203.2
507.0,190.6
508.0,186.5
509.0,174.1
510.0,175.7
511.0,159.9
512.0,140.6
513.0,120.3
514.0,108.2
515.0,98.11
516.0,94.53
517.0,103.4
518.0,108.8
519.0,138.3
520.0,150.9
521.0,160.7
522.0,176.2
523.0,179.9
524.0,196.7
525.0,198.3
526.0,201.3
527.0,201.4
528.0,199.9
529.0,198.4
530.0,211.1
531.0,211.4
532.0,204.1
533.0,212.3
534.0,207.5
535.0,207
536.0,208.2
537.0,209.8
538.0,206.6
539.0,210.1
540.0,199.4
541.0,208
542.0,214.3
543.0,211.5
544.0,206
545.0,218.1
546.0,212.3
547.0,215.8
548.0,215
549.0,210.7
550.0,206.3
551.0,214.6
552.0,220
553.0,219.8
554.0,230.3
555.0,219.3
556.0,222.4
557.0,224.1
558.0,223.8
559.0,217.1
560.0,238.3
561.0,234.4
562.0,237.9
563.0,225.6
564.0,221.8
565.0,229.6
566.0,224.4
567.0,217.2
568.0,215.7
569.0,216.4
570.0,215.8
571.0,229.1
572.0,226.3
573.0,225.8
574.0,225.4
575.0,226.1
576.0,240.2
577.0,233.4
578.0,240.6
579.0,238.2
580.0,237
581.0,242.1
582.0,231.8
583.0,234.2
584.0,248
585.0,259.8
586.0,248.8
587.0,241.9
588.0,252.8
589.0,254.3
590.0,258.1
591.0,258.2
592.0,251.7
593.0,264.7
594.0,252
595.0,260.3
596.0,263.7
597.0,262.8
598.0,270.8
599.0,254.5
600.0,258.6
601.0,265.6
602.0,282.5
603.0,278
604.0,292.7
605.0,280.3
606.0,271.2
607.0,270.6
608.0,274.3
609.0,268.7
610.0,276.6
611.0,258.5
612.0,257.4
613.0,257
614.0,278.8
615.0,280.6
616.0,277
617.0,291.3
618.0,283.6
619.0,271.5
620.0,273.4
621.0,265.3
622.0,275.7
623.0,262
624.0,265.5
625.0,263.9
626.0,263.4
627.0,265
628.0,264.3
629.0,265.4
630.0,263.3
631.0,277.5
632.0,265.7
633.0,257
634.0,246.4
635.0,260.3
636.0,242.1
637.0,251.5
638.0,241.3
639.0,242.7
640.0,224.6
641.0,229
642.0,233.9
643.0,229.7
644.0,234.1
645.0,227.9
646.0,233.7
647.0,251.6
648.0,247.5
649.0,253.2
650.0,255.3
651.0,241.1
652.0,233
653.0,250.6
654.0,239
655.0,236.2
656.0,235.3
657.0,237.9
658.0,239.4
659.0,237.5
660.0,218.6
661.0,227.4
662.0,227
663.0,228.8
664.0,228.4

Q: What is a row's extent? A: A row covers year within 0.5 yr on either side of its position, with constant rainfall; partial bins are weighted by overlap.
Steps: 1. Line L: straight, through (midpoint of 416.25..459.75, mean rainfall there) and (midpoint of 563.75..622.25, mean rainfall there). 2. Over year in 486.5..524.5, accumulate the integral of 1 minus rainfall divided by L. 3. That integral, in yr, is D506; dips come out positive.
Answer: 8.62 yr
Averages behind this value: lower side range 210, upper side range 254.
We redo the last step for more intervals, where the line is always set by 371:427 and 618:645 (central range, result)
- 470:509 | 7.5 yr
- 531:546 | 2.4 yr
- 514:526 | 4.9 yr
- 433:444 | 1.5 yr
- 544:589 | 4.1 yr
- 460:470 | 2.1 yr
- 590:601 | -0.3 yr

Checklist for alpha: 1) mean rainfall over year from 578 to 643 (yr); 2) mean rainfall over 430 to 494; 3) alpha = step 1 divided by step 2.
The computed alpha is 1.33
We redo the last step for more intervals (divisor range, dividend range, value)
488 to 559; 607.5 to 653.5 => 1.33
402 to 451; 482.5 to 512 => 0.89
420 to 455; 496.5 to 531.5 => 0.84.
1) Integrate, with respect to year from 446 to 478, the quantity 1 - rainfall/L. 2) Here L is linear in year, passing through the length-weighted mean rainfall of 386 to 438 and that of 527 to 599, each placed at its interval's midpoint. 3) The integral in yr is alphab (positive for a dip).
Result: 5.7 yr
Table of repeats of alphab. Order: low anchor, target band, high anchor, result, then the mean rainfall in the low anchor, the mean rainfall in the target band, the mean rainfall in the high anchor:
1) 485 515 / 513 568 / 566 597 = 4.3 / 188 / 198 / 240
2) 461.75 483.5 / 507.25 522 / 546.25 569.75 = 4.8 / 193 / 139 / 222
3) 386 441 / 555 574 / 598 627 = 2.7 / 229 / 225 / 271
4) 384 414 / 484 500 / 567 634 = 3.0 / 233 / 199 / 257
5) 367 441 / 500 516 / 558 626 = 4.7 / 235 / 173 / 252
